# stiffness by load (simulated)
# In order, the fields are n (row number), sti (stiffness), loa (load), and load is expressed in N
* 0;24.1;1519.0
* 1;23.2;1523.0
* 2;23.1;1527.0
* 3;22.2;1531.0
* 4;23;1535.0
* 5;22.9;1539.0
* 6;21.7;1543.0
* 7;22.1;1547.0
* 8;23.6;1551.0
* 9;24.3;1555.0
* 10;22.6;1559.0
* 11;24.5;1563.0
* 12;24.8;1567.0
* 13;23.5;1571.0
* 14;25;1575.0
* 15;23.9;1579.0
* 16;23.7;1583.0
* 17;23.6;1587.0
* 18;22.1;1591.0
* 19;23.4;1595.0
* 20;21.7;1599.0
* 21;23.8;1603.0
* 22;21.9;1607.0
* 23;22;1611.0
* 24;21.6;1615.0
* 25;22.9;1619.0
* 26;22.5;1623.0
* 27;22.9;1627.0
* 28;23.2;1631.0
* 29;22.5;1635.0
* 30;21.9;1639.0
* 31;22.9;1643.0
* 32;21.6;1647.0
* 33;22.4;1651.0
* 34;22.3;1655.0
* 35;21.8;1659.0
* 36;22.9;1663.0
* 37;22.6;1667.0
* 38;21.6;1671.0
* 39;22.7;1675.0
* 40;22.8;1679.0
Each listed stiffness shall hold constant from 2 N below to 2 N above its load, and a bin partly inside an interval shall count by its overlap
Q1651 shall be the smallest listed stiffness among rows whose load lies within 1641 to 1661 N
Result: 21.6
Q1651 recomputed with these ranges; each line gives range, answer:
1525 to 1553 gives 21.7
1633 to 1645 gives 21.9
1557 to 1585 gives 22.6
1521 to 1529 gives 23.1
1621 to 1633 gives 22.5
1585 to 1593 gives 22.1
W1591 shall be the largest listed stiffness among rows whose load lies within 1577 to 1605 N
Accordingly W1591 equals 23.9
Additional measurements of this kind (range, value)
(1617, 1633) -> 23.2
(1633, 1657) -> 22.9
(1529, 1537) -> 23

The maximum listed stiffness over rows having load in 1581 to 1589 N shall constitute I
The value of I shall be 23.7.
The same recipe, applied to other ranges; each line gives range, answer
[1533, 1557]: 24.3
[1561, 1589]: 25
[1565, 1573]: 24.8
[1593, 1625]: 23.8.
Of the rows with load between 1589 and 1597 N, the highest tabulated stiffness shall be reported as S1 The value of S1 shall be 23.4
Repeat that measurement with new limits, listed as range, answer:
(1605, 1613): 22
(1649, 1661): 22.4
